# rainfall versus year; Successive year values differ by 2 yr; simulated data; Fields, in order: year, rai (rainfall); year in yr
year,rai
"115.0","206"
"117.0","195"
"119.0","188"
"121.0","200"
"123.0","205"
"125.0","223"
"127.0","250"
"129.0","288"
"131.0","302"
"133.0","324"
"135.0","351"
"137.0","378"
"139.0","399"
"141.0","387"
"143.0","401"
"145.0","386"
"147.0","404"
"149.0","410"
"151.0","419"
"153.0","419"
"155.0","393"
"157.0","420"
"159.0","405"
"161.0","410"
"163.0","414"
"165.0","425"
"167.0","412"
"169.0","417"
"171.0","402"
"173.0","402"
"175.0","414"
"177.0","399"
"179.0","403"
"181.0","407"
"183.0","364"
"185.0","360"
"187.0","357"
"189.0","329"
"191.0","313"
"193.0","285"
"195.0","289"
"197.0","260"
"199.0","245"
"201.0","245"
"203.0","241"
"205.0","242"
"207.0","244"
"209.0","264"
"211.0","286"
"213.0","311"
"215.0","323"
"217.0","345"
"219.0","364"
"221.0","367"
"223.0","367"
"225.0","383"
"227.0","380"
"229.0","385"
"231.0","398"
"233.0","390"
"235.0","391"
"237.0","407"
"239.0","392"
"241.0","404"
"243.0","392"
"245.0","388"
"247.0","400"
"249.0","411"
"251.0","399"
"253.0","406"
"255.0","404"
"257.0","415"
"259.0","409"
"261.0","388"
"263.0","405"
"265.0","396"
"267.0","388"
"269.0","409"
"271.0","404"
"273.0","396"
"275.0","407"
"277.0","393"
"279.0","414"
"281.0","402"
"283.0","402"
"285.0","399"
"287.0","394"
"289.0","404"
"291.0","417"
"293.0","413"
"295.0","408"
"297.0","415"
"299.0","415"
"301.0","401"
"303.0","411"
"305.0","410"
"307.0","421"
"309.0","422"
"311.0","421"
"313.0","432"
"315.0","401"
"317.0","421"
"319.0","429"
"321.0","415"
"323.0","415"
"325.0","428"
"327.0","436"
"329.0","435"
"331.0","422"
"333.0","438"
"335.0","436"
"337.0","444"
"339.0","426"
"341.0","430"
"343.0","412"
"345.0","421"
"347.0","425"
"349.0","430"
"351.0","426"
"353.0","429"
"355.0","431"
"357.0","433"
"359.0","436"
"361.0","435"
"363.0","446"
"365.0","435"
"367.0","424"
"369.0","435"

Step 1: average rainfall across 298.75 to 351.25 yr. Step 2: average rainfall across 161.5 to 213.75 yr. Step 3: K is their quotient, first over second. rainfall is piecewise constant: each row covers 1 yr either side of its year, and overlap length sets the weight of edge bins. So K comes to 1.3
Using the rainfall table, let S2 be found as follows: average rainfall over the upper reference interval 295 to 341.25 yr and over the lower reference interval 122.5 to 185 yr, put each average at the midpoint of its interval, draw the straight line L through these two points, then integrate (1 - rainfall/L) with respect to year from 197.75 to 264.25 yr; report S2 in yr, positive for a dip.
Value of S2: 6.9 yr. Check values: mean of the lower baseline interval 376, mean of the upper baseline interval 422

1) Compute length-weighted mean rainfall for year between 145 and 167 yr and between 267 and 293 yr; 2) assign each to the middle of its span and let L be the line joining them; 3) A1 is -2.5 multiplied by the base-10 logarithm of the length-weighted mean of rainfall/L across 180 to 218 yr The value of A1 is 0.33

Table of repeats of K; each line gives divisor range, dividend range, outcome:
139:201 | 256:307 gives 1.08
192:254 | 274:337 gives 1.22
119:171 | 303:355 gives 1.18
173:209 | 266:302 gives 1.27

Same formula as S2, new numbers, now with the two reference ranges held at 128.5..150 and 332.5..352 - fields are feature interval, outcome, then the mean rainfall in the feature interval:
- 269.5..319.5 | 0.5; 410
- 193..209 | 5.4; 255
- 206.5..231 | 3.3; 339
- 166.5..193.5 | 0.2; 377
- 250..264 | 0.0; 404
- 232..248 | 0.1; 396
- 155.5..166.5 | -1.1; 414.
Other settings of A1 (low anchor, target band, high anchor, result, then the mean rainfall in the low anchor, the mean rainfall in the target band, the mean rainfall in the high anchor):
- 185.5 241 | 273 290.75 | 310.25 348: -0.05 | 328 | 402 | 426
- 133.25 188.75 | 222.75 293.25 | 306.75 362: 0.04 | 396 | 399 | 427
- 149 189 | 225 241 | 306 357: 0.05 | 401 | 392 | 426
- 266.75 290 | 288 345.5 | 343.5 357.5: -0.01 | 401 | 421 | 427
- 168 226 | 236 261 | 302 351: -0.09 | 332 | 402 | 424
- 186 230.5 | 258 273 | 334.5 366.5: -0.12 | 311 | 400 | 431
